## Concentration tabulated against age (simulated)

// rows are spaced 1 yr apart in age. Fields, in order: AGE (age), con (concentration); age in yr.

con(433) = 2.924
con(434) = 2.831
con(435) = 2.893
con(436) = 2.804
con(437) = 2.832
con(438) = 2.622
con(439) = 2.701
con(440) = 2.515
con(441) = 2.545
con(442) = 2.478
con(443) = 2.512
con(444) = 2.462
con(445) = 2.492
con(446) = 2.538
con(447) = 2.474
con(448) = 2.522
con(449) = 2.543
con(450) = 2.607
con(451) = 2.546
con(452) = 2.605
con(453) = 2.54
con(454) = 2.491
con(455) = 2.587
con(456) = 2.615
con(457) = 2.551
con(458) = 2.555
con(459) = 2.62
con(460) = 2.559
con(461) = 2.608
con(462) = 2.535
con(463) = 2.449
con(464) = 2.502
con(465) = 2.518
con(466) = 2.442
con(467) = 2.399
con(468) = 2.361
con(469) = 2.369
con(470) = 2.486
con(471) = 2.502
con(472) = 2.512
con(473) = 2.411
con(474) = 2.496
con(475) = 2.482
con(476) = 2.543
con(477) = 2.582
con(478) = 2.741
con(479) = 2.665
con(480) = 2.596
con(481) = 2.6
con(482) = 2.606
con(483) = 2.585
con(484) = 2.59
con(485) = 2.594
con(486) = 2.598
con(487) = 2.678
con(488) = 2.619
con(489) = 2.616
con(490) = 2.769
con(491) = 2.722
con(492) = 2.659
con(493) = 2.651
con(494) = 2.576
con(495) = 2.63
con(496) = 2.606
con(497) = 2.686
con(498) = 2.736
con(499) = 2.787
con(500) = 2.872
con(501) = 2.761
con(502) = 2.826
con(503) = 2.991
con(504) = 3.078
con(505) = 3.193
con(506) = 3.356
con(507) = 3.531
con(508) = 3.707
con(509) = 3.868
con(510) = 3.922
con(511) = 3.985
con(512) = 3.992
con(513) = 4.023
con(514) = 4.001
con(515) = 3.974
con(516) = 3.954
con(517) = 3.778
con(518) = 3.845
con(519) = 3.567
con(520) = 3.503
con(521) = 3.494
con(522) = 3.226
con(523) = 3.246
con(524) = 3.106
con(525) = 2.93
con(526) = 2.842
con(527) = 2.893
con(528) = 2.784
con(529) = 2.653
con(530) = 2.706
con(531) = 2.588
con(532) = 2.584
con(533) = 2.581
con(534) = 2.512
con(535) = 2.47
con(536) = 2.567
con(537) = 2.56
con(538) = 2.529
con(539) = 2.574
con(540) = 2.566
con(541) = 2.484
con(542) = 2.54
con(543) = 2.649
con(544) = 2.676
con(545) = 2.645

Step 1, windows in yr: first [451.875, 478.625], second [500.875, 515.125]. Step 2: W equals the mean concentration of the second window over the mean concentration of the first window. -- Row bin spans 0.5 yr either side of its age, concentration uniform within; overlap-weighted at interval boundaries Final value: 1.4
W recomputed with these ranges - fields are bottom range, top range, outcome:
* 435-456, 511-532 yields 1.30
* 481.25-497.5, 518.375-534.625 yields 1.12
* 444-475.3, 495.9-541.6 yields 1.24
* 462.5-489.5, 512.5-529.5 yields 1.34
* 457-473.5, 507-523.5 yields 1.50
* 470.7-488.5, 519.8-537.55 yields 1.10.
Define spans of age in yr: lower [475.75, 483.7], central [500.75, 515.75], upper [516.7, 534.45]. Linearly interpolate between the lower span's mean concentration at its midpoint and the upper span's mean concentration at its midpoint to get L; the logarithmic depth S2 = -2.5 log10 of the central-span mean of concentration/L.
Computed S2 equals -0.23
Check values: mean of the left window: 2.62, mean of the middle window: 3.57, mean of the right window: 3.04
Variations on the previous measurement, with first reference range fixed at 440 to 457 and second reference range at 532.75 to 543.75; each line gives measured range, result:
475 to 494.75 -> -0.04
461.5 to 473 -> 0.03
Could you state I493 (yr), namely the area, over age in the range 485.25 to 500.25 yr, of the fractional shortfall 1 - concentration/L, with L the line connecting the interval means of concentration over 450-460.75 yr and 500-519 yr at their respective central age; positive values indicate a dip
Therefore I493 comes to 2.7 yr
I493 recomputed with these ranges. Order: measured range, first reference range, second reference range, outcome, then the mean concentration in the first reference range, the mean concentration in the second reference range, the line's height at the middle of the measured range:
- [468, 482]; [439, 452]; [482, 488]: 0.3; 2.53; 2.61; 2.59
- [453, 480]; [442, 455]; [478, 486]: 0.5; 2.53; 2.61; 2.57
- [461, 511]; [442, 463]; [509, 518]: 8.6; 2.54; 3.94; 3.31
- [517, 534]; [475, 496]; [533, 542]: -3.2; 2.63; 2.54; 2.56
